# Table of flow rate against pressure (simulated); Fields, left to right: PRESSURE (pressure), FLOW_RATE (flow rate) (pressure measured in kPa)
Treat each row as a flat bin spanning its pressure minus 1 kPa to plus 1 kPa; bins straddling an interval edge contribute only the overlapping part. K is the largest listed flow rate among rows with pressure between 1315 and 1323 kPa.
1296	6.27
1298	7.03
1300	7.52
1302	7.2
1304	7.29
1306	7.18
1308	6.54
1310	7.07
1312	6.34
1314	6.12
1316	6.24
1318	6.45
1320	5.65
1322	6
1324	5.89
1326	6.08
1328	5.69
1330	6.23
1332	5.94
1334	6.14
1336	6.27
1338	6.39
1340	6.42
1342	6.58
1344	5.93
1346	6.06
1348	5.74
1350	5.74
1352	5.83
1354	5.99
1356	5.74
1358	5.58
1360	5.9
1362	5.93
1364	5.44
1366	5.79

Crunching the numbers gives 6.45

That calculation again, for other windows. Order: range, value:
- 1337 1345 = 6.58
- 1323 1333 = 6.23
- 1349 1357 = 5.99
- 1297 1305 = 7.52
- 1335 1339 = 6.39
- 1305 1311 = 7.18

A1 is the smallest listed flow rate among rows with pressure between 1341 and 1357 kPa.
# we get 5.74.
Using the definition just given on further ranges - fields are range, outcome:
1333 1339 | 6.14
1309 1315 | 6.12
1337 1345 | 5.93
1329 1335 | 5.94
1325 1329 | 5.69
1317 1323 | 5.65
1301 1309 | 6.54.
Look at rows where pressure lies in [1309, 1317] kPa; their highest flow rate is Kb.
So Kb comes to 7.07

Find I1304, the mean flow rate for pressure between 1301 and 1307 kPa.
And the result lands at 7.22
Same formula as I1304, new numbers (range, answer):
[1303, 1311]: 7.02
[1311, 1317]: 6.23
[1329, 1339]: 6.19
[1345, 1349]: 5.9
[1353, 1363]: 5.83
